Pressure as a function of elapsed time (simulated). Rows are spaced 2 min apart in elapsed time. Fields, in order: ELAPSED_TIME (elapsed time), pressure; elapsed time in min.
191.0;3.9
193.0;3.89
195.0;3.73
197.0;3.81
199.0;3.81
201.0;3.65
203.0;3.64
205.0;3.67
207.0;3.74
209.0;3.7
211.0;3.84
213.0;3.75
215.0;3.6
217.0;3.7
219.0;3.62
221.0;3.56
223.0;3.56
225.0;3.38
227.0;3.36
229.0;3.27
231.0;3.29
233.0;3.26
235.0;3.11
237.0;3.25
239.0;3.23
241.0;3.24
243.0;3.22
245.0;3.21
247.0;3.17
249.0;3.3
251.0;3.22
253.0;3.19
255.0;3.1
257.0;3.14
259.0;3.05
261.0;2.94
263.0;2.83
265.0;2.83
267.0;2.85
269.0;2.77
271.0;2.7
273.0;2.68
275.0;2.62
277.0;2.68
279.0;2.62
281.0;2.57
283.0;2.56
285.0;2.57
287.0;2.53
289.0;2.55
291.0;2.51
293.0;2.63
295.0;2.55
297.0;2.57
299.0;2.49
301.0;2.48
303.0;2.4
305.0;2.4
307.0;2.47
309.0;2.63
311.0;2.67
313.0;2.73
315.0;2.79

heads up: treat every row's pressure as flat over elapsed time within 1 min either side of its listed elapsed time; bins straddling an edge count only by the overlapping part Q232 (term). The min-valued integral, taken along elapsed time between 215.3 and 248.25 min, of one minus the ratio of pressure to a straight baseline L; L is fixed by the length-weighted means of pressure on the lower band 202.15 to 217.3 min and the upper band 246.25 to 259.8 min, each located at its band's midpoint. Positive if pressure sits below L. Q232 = 0.9 min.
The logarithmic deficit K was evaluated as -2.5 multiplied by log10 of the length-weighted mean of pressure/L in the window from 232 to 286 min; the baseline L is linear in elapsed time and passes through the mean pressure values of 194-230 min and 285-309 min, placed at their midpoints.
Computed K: 0.02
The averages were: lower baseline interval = 3.63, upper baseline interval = 2.51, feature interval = 2.96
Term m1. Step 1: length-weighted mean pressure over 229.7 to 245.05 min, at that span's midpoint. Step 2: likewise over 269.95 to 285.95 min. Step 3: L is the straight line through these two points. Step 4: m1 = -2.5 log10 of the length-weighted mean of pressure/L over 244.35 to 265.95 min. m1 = -0.04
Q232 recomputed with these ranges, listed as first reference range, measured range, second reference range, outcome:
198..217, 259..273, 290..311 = 0.6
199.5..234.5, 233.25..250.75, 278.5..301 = 0.0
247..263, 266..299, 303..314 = 2.5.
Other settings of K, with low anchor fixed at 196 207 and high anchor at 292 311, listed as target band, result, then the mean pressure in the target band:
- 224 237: 0.03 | 3.28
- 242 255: -0.02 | 3.21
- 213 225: -0.03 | 3.6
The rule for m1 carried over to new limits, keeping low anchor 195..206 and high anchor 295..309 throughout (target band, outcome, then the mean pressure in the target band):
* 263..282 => 0.05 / 2.71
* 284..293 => 0.04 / 2.55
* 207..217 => -0.04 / 3.72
